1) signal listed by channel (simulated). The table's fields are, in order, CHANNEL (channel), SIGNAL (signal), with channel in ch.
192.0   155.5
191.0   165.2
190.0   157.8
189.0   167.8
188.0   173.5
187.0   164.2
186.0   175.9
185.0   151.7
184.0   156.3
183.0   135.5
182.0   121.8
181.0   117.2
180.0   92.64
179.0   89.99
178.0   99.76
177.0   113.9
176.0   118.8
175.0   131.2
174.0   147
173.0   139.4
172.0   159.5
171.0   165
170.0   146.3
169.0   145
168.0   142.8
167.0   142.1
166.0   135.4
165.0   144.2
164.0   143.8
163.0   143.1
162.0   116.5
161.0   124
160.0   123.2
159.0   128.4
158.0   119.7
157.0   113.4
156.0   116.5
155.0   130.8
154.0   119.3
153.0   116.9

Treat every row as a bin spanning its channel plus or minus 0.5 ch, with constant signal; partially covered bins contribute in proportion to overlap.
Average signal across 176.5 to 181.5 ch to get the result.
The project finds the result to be 103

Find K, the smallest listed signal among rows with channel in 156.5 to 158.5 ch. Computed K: 113.4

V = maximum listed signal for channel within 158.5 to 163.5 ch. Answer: 143.1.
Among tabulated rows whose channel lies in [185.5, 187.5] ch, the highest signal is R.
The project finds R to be 175.9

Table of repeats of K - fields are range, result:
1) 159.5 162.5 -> 116.5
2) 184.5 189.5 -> 151.7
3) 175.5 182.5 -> 89.99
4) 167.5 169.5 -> 142.8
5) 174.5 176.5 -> 118.8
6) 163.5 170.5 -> 135.4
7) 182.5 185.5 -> 135.5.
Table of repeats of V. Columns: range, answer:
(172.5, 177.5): 147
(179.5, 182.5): 121.8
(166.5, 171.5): 165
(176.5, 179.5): 113.9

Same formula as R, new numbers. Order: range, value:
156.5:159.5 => 128.4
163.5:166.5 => 144.2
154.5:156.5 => 130.8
